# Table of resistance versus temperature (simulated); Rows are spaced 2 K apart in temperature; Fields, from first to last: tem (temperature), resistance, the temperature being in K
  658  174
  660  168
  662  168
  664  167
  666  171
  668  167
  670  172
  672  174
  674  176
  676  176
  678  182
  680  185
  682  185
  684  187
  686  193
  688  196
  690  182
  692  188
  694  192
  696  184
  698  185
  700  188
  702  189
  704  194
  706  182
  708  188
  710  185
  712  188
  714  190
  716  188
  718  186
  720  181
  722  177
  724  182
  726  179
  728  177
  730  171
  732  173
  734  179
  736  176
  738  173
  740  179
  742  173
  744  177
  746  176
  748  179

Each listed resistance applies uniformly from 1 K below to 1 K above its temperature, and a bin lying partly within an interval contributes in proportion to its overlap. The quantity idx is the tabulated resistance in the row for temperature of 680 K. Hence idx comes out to 185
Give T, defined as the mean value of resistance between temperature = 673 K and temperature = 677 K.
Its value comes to 176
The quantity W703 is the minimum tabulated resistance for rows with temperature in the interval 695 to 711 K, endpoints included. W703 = 182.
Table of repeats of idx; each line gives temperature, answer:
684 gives 187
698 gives 185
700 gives 188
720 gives 181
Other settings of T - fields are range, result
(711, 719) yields 188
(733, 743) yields 176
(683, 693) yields 189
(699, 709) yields 188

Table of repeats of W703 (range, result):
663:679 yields 167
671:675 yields 174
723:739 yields 171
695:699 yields 184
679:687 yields 185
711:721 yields 181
